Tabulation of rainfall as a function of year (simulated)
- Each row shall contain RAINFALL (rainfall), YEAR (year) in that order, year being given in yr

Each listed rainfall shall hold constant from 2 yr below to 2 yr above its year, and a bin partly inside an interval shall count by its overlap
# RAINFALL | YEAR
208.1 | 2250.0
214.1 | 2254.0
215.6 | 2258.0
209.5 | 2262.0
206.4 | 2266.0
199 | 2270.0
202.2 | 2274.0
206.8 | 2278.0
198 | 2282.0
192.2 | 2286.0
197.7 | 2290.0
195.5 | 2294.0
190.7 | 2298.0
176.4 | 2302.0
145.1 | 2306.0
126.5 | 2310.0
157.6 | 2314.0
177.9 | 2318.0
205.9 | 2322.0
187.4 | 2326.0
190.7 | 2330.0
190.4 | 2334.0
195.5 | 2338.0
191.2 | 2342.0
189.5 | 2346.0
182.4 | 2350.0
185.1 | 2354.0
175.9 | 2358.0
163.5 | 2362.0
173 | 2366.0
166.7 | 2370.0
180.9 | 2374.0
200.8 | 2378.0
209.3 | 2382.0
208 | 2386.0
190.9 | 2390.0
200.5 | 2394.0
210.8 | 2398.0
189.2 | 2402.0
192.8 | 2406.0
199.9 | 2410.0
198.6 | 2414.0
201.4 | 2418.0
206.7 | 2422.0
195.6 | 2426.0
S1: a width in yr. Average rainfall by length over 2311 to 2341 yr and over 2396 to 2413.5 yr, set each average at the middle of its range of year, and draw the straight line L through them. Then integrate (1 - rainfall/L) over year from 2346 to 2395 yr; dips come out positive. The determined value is 1.6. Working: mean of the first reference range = 185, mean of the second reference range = 198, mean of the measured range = 186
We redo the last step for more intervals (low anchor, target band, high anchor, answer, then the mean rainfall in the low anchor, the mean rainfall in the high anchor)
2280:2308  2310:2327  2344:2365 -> 0.7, 185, 179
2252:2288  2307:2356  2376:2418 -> 5.2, 205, 200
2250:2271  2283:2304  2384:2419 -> 1.6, 209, 199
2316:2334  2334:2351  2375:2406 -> 0.3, 190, 200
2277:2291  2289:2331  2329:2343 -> 4.0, 198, 192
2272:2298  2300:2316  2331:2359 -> 3.5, 198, 188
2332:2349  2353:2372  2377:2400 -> 2.4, 191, 203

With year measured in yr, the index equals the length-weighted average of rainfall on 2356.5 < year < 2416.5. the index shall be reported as 191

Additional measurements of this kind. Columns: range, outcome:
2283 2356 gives 182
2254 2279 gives 207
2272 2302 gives 196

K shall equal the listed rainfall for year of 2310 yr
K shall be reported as 126.5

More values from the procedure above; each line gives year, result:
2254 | 214.1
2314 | 157.6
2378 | 200.8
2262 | 209.5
